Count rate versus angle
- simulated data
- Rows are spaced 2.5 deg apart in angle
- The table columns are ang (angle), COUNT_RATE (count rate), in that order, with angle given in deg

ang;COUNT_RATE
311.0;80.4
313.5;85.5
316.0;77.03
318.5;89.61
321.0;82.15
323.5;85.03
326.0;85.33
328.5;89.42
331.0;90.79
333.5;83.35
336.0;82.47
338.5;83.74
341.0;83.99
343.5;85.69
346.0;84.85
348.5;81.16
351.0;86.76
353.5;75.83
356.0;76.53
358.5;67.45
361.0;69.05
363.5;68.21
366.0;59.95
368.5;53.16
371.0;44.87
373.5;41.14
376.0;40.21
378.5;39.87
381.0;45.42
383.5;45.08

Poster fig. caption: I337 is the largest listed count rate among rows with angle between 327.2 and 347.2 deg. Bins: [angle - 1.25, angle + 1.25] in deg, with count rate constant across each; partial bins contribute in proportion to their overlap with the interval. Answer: 90.79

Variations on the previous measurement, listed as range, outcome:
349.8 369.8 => 86.76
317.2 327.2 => 89.61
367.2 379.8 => 53.16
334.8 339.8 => 83.74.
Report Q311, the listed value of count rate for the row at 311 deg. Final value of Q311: 80.4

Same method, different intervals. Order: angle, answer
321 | 82.15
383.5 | 45.08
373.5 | 41.14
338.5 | 83.74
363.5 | 68.21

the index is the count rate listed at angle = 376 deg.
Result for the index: 40.21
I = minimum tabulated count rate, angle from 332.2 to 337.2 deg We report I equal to 82.47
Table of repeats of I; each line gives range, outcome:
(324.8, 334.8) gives 83.35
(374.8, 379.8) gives 39.87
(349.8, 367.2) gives 59.95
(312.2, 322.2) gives 77.03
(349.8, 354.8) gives 75.83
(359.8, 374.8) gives 41.14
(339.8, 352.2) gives 81.16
